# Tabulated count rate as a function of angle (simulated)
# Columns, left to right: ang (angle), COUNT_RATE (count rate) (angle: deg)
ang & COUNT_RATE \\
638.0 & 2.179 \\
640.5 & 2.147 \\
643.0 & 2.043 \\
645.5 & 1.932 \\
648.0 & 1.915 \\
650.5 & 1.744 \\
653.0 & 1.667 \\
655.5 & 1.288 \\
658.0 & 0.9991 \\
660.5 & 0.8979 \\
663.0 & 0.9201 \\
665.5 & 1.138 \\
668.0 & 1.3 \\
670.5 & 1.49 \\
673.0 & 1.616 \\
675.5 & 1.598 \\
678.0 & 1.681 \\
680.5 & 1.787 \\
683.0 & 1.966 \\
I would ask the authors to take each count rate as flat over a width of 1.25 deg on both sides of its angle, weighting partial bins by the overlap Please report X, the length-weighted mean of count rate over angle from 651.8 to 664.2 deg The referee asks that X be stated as 1.15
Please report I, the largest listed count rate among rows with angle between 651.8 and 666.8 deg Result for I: 1.667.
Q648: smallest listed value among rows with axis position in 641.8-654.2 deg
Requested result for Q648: 1.667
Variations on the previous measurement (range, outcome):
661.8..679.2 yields 0.9201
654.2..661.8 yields 0.8979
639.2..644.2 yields 2.043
